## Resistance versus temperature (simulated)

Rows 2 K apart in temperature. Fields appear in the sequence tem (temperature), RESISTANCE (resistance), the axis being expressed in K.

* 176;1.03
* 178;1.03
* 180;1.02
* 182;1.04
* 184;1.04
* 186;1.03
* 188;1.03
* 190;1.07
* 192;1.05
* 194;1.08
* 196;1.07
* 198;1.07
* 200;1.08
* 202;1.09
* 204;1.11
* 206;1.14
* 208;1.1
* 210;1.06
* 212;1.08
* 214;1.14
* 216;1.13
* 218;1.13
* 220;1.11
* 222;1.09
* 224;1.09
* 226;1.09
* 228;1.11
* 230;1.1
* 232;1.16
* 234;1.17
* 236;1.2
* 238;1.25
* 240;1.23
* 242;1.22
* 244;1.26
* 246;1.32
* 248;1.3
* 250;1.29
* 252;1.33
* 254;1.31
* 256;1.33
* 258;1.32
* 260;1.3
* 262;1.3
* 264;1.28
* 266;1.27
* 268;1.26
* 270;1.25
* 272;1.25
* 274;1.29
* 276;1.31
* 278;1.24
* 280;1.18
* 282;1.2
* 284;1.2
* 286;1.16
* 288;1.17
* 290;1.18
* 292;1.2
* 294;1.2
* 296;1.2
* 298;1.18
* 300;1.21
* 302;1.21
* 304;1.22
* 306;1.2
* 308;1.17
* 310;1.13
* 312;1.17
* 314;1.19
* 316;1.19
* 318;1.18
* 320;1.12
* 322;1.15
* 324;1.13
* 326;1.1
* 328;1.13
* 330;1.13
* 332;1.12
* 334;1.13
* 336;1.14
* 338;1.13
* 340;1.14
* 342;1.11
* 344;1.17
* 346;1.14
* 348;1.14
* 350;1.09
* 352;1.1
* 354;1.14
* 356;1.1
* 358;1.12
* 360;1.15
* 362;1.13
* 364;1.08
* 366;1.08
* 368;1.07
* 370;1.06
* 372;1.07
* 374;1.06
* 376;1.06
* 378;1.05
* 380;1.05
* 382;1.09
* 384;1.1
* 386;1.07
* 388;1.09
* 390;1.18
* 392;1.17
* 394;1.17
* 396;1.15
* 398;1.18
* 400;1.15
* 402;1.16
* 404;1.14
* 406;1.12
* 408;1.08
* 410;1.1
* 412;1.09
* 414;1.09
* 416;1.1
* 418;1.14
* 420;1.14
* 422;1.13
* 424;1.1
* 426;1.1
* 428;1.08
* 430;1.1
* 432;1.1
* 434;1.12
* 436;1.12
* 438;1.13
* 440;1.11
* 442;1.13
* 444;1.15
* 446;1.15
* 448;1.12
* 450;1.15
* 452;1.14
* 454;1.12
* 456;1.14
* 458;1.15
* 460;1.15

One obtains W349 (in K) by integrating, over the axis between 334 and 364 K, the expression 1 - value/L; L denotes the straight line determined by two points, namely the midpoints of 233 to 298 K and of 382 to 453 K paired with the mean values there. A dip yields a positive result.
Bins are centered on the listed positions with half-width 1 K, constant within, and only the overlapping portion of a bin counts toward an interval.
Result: 1.3 K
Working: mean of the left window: 1.25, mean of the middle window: 1.13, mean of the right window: 1.12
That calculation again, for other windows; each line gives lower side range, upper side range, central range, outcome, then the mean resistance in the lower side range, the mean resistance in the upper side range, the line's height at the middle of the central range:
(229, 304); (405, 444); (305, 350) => 1.7 K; 1.24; 1.11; 1.19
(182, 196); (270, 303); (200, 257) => -2.9 K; 1.05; 1.21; 1.12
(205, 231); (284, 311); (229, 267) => -4.1 K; 1.11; 1.19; 1.14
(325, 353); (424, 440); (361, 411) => 0.5 K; 1.13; 1.11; 1.12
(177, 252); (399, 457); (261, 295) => -3.2 K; 1.13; 1.12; 1.12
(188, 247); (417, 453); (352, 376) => 0.6 K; 1.13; 1.12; 1.12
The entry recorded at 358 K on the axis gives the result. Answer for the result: 1.12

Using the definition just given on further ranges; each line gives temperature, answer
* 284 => 1.2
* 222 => 1.09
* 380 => 1.05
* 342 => 1.11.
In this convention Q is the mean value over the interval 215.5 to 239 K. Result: 1.14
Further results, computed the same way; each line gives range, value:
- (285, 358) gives 1.15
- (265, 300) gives 1.22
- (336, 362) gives 1.13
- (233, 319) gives 1.23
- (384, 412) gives 1.13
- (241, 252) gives 1.28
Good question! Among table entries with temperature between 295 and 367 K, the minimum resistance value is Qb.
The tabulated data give 1.08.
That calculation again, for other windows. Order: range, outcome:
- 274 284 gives 1.18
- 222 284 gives 1.09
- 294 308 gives 1.17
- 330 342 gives 1.11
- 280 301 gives 1.16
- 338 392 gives 1.05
